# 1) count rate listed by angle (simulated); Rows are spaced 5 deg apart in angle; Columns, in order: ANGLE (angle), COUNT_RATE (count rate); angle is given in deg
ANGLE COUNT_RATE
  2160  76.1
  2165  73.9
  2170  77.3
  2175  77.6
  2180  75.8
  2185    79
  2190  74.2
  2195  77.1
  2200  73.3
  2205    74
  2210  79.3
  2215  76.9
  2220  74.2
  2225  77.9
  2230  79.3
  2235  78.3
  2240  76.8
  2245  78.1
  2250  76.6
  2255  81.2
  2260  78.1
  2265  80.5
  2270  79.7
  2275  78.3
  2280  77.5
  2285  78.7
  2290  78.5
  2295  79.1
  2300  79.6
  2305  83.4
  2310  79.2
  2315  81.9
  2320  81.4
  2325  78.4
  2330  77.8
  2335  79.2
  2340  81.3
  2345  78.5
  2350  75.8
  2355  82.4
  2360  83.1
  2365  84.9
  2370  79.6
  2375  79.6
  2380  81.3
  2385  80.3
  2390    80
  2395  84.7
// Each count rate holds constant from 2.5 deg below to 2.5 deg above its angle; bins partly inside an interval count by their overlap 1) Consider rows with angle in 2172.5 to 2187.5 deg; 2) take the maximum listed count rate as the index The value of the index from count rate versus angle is 79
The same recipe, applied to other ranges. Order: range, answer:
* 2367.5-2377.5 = 79.6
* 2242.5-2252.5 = 78.1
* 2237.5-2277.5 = 81.2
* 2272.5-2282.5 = 78.3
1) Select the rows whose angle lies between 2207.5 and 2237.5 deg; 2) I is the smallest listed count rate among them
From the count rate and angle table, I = 74.2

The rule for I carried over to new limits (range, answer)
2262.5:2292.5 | 77.5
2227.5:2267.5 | 76.6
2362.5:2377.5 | 79.6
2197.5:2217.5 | 73.3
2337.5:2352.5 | 75.8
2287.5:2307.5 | 78.5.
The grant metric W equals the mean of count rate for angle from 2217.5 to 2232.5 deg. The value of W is 77.1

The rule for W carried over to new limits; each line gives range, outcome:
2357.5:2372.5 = 82.5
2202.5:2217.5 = 76.7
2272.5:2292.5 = 78.2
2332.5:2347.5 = 79.7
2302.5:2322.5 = 81.5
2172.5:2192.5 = 76.7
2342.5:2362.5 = 80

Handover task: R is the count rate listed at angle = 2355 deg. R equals 82.4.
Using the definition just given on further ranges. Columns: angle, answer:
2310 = 79.2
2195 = 77.1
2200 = 73.3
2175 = 77.6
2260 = 78.1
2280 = 77.5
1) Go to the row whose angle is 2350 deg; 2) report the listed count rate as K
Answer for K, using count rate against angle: 75.8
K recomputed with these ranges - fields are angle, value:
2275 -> 78.3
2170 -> 77.3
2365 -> 84.9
